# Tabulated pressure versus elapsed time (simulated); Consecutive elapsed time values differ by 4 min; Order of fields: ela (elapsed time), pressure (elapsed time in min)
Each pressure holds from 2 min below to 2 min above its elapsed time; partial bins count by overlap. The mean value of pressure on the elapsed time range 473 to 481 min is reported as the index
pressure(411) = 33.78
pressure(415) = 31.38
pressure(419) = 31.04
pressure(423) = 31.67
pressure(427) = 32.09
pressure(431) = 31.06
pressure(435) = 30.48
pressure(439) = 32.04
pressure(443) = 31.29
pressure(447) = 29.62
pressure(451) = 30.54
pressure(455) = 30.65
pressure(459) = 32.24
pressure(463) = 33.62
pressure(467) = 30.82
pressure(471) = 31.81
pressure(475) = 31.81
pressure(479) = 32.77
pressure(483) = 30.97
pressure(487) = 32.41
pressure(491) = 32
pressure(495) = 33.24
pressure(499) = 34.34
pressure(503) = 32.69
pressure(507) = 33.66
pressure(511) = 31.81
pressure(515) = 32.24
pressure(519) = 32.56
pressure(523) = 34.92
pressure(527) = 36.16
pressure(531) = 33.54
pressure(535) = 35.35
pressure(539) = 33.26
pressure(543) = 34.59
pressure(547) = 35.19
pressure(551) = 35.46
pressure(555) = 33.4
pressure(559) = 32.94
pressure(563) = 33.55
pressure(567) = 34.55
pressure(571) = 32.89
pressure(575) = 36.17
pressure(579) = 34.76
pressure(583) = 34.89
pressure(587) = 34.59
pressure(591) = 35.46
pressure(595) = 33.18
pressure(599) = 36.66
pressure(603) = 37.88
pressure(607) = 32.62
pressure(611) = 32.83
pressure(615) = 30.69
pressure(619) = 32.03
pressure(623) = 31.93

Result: 32.3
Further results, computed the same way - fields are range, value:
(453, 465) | 32.2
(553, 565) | 33.3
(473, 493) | 32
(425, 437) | 31.2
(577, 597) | 34.6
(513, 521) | 32.4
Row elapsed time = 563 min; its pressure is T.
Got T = 33.55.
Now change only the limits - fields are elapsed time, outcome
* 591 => 35.46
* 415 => 31.38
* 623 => 31.93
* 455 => 30.65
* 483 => 30.97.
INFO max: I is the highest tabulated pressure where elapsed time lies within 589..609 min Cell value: 37.88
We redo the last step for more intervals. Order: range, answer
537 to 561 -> 35.46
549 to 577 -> 36.17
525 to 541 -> 36.16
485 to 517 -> 34.34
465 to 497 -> 33.24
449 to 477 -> 33.62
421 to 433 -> 32.09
